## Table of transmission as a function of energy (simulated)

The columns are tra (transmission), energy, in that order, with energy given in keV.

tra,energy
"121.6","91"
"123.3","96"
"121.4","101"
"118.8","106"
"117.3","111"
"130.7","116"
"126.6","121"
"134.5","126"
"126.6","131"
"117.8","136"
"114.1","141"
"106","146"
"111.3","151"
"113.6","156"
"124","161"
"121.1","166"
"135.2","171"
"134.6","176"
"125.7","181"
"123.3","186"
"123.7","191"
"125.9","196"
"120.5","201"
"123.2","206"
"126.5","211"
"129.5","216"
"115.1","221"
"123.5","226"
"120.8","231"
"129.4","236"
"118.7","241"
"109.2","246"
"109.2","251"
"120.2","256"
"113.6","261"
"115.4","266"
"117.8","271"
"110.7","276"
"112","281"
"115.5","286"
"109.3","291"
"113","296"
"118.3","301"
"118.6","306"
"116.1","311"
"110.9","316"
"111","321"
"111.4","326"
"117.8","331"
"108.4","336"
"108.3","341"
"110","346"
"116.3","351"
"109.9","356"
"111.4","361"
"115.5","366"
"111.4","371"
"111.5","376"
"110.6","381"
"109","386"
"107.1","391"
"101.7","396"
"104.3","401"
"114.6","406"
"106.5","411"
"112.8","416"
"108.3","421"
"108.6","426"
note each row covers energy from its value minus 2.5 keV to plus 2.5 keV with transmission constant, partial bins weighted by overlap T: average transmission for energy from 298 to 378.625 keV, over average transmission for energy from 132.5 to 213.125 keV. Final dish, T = 0.93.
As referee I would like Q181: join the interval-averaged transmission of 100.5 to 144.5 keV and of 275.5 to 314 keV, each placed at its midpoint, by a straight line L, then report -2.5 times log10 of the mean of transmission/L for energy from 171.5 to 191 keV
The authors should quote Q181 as -0.07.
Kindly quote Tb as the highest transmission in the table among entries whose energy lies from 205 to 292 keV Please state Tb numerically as 129.5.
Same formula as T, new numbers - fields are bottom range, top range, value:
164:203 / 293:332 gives 0.91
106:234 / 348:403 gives 0.90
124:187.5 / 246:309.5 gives 0.94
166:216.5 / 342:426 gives 0.87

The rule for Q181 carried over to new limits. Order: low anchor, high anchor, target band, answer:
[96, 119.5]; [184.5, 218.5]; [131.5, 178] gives 0.03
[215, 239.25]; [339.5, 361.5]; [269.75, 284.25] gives 0.05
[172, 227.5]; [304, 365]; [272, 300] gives 0.04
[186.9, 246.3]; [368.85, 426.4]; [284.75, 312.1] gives 0.01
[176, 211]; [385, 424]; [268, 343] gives 0.02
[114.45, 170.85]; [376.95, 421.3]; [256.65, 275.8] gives 0.00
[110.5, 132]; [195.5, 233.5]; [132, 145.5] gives 0.10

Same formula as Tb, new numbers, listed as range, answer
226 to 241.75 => 129.4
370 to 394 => 111.5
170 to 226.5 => 135.2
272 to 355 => 118.6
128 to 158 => 126.6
